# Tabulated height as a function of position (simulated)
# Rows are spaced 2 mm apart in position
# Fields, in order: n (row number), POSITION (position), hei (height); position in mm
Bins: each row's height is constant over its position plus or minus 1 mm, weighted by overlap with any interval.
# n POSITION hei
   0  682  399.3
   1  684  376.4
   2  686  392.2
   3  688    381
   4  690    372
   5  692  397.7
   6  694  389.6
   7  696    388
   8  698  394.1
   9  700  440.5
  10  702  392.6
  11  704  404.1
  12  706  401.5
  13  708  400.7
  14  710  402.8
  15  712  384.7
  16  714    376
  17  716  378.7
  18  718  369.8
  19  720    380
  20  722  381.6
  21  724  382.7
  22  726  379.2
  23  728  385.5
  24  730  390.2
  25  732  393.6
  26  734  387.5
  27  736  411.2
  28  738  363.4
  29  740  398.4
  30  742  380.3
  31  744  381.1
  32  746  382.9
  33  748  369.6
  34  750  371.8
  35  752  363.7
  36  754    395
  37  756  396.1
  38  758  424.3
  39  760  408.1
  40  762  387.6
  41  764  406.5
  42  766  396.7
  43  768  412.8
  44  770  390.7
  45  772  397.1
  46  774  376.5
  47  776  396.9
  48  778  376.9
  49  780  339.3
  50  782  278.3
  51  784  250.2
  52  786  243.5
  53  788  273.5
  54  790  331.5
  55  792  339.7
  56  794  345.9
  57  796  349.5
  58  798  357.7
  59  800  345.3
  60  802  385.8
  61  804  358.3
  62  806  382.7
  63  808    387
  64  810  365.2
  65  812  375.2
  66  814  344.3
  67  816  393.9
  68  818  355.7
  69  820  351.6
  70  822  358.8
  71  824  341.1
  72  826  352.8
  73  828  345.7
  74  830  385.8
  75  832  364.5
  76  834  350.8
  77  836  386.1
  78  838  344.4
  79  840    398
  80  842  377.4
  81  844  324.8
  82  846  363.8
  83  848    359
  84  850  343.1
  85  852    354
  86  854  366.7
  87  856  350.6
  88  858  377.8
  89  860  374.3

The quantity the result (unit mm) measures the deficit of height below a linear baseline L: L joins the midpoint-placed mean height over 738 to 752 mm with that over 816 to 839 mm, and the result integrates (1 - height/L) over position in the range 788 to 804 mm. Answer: 0.9 mm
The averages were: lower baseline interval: 378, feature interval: 346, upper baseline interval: 360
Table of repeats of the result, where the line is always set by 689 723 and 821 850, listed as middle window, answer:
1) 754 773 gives -1.2 mm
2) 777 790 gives 2.7 mm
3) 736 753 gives 0.2 mm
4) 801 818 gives -0.3 mm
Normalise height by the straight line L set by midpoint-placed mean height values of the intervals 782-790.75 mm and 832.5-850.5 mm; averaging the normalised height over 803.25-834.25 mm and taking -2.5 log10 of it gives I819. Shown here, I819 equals -0.12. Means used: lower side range 273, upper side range 361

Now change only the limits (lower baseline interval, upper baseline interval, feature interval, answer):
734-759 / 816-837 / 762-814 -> 0.05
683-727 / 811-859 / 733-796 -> 0.03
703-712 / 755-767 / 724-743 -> 0.04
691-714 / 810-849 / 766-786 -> 0.07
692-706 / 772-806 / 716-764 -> -0.04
